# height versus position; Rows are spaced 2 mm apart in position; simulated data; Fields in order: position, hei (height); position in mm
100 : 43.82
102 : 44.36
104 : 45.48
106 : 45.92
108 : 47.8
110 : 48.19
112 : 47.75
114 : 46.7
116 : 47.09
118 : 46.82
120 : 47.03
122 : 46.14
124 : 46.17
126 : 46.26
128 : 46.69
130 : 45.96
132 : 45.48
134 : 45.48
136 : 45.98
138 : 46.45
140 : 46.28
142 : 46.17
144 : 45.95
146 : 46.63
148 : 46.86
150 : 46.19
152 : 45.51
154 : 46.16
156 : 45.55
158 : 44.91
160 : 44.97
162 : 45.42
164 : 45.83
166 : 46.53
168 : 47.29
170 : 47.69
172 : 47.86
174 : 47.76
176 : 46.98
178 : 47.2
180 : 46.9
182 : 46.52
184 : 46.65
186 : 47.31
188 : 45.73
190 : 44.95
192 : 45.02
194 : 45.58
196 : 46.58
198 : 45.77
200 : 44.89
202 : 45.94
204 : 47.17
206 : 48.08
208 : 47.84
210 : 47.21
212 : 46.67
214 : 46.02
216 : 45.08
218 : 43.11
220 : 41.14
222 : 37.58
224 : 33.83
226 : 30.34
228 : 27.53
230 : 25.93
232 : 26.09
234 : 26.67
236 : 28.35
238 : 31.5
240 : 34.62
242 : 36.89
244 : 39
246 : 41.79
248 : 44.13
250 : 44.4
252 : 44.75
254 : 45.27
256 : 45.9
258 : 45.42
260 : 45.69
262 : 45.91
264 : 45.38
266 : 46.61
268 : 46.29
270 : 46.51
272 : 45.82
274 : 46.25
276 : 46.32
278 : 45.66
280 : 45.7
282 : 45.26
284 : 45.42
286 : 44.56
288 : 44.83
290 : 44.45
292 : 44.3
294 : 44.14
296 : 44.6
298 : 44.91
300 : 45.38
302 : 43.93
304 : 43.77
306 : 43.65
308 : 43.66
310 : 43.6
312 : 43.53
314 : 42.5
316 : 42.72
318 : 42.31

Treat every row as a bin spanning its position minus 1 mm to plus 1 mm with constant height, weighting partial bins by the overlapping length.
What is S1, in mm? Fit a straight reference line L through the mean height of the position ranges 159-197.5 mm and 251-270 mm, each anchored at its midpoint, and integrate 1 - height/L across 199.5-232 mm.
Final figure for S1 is 3.88 mm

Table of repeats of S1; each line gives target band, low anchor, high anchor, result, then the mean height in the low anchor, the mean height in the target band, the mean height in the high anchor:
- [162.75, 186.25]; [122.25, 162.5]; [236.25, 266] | -1.2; 46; 47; 42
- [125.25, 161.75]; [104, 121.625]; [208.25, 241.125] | -1.6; 47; 46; 36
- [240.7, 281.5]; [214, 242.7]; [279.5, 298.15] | -5.0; 33.9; 44.6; 44.8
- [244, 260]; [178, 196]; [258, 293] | 0.5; 46.2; 44.3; 45.6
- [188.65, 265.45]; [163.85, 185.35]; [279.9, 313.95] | 8.1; 47.1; 41.1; 44.4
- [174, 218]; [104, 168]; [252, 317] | -0.6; 46.3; 46.3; 44.9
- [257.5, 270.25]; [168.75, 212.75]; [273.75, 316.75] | -0.2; 46.7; 46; 44.5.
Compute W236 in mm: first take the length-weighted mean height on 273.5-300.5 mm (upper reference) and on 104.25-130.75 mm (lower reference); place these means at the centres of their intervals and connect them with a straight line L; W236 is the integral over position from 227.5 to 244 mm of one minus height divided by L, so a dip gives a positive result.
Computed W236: 5.5 mm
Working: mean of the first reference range 46.8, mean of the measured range 30.3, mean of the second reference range 45.1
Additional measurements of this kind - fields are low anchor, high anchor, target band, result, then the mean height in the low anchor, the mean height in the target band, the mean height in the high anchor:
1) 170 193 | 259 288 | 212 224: 1.1 mm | 46.7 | 42.2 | 45.8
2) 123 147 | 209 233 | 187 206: -2.8 mm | 46.1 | 45.9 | 37.5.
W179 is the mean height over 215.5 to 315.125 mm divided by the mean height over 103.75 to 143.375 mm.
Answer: 0.89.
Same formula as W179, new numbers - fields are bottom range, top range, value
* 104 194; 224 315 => 0.90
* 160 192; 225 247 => 0.68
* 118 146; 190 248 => 0.86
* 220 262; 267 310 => 1.21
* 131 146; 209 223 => 0.95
